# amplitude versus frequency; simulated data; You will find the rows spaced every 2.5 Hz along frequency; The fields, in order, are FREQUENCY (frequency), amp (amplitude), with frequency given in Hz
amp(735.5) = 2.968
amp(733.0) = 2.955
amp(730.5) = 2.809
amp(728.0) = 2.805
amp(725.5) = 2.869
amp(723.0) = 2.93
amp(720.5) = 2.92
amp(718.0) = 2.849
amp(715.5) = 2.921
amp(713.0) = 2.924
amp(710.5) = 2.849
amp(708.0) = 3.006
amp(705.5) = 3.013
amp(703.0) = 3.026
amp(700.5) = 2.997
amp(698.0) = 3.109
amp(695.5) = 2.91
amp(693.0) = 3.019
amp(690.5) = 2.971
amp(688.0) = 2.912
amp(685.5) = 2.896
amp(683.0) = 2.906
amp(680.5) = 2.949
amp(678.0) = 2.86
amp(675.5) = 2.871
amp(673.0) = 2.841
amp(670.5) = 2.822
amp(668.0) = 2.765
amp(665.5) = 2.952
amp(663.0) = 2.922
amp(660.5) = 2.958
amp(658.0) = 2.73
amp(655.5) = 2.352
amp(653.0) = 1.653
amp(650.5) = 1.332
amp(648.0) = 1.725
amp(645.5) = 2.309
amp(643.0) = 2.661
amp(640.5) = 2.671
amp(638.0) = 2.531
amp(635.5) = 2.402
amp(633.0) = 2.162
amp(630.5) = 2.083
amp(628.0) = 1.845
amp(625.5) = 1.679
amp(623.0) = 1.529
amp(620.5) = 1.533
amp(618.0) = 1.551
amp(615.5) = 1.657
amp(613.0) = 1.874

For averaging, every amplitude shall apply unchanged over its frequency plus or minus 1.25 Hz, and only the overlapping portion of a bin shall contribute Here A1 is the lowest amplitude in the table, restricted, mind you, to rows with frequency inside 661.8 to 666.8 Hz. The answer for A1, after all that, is 2.922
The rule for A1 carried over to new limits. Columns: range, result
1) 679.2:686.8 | 2.896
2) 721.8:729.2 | 2.805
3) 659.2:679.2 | 2.765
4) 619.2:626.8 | 1.529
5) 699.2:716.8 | 2.849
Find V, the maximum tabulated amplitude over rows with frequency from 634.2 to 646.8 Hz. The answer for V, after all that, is 2.671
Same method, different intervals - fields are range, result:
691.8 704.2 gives 3.109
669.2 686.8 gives 2.949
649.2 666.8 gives 2.958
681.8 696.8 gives 3.019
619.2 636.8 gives 2.402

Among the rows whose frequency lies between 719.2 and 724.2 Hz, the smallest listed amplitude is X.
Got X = 2.92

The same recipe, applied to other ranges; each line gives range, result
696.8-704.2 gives 2.997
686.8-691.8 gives 2.912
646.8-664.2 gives 1.332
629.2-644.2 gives 2.083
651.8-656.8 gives 1.653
